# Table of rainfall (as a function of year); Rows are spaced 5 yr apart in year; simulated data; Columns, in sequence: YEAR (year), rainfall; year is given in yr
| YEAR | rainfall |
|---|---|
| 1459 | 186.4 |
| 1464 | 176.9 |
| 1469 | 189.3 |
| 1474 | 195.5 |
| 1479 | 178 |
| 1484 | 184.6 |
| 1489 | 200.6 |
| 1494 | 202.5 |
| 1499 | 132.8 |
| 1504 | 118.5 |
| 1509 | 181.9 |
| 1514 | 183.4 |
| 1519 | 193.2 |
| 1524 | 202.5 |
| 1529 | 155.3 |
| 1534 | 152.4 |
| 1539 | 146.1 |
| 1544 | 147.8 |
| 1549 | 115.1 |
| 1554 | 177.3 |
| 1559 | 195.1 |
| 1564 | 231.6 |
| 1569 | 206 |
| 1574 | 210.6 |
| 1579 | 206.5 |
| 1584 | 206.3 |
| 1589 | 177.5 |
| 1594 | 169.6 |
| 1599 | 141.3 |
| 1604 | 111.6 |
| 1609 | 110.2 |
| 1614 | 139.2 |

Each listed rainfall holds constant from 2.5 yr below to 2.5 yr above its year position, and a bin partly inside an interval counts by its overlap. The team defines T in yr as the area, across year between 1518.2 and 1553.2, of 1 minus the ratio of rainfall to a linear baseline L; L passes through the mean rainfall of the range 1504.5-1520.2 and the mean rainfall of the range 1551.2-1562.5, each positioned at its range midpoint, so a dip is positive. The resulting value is 4.7 yr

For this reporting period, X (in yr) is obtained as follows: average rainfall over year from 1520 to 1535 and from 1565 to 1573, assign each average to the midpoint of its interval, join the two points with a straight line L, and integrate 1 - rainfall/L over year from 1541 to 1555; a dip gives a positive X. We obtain 3.6 yr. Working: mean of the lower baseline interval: 174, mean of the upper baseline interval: 212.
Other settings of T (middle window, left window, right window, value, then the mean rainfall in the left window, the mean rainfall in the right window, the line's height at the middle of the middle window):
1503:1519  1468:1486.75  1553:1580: 2.0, 187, 206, 194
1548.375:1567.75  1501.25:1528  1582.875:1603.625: -2.1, 174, 165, 169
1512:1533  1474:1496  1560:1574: 2.2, 192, 215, 202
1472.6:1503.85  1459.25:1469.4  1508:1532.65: 0.9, 183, 182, 182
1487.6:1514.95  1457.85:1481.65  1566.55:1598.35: 2.8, 185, 193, 187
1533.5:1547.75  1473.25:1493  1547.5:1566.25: 3.0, 190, 183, 184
